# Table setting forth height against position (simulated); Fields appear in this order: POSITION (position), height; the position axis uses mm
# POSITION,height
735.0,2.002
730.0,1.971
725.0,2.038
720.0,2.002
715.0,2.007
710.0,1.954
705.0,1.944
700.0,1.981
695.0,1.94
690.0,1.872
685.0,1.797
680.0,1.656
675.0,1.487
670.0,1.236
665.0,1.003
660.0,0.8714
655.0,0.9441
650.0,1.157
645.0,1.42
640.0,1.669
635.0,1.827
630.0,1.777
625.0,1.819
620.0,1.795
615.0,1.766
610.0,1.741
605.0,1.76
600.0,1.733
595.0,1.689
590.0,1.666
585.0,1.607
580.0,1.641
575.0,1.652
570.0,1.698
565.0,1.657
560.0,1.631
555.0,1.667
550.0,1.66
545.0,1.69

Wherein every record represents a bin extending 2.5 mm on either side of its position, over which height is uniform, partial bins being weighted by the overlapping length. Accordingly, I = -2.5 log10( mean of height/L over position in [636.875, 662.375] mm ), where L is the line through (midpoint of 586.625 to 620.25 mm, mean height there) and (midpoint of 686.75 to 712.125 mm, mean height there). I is 0.43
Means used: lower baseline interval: 1.73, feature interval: 1.23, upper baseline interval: 1.93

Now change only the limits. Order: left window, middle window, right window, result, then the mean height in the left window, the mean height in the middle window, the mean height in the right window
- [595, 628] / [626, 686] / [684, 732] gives 0.30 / 1.76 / 1.4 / 1.96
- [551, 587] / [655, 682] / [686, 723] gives 0.47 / 1.65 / 1.21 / 1.95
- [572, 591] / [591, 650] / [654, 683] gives -0.17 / 1.64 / 1.7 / 1.22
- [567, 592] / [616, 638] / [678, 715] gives -0.03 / 1.65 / 1.8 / 1.89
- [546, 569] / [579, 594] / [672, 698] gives 0.02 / 1.66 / 1.64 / 1.74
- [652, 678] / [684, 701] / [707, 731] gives -0.21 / 1.12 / 1.9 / 1.99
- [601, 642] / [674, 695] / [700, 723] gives 0.10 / 1.77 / 1.75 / 1.98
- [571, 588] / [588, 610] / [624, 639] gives -0.01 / 1.64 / 1.72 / 1.79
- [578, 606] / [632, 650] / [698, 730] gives 0.15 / 1.68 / 1.58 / 1.99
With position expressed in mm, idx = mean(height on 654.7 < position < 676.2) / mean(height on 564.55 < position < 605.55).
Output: 0.7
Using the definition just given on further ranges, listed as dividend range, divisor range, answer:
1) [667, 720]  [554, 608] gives 1.07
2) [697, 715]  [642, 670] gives 1.78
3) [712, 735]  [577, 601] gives 1.20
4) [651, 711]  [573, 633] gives 0.89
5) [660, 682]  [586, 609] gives 0.75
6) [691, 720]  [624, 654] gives 1.25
